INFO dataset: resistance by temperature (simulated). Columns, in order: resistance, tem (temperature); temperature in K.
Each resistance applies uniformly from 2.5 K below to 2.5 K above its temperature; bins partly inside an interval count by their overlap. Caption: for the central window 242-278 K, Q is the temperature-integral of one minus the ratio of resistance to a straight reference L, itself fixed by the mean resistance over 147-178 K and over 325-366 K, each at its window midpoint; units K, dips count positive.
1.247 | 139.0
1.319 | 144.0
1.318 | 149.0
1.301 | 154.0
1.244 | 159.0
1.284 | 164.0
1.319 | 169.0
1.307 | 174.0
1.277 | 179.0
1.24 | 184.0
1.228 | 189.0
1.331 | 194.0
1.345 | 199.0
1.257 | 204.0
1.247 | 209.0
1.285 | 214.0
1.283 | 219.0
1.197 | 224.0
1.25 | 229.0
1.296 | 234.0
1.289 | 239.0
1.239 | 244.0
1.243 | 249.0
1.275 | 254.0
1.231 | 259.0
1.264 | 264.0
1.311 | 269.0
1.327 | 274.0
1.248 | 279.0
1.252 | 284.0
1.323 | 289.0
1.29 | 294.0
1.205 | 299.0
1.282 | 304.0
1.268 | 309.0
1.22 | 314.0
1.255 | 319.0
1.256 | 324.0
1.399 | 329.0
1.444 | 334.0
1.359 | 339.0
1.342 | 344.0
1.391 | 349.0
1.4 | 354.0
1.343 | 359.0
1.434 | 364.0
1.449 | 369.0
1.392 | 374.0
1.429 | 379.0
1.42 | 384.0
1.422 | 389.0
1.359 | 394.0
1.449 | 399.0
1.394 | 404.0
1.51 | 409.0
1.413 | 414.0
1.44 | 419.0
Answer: 1.9 K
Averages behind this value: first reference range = 1.29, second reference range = 1.38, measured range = 1.27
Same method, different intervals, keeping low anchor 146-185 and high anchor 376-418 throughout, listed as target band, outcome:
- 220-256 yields 2.02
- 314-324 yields 0.96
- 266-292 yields 1.22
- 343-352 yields 0.15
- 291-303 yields 0.97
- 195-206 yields 0.02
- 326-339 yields -0.15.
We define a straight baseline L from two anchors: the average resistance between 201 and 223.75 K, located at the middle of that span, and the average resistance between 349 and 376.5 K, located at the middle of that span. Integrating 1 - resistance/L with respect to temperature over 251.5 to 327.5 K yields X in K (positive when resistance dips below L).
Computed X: 3.7 K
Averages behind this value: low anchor 1.26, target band 1.27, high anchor 1.4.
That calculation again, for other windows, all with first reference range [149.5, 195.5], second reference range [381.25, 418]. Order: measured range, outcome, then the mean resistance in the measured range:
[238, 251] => 0.72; 1.25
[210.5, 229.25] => 0.82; 1.25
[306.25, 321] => 1.32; 1.25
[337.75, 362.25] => 0.42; 1.37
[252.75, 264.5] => 0.73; 1.25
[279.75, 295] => 0.79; 1.28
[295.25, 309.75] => 1.18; 1.25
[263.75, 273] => 0.29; 1.3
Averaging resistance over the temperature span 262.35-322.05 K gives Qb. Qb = 1.27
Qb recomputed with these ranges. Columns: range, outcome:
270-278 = 1.31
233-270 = 1.27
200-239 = 1.26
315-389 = 1.38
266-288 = 1.29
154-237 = 1.28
